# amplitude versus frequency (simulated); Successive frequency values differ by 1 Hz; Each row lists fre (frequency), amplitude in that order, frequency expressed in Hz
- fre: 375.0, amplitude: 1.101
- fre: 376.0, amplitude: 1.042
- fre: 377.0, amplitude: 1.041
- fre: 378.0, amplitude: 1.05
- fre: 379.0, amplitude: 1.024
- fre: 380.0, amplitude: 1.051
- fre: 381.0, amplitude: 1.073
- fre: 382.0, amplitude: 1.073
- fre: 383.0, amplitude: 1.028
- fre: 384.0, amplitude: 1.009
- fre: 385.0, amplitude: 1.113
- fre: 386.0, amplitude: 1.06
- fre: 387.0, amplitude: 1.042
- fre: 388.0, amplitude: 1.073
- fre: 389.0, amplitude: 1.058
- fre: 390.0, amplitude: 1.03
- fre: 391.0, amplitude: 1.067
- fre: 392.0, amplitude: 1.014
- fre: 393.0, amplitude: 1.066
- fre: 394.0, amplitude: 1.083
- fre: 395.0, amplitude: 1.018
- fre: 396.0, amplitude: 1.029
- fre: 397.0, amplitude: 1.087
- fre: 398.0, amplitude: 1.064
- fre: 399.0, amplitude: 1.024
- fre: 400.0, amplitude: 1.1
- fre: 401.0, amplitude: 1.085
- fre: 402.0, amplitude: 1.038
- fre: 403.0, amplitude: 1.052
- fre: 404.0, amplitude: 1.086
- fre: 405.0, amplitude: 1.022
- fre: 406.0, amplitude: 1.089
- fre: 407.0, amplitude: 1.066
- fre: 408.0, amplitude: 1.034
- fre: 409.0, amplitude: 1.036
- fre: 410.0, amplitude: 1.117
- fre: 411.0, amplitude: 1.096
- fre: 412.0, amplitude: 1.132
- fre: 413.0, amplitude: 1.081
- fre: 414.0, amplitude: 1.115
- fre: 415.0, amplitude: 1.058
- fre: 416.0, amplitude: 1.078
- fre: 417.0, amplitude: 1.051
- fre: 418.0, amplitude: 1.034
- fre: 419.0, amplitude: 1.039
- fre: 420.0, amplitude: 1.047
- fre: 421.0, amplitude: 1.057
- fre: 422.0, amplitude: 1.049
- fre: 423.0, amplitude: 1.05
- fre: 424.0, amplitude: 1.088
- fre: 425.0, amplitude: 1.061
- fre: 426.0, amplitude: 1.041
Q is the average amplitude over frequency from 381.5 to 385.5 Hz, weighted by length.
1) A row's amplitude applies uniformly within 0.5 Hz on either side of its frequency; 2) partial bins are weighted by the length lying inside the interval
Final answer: 1.06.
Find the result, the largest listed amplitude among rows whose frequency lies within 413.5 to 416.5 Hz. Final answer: 1.115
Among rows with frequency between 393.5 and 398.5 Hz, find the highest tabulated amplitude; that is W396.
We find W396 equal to 1.087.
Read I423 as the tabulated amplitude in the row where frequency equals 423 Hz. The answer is 1.05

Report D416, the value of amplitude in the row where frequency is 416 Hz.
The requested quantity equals 1.078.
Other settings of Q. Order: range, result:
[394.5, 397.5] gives 1.04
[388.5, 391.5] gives 1.05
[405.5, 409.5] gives 1.06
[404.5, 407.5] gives 1.06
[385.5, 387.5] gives 1.05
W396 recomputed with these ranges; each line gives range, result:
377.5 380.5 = 1.051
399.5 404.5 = 1.1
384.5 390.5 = 1.113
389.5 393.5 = 1.067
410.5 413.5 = 1.132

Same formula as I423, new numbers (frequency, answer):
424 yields 1.088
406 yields 1.089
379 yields 1.024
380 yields 1.051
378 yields 1.05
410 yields 1.117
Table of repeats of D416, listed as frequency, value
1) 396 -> 1.029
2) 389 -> 1.058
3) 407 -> 1.066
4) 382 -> 1.073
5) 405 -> 1.022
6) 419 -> 1.039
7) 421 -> 1.057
